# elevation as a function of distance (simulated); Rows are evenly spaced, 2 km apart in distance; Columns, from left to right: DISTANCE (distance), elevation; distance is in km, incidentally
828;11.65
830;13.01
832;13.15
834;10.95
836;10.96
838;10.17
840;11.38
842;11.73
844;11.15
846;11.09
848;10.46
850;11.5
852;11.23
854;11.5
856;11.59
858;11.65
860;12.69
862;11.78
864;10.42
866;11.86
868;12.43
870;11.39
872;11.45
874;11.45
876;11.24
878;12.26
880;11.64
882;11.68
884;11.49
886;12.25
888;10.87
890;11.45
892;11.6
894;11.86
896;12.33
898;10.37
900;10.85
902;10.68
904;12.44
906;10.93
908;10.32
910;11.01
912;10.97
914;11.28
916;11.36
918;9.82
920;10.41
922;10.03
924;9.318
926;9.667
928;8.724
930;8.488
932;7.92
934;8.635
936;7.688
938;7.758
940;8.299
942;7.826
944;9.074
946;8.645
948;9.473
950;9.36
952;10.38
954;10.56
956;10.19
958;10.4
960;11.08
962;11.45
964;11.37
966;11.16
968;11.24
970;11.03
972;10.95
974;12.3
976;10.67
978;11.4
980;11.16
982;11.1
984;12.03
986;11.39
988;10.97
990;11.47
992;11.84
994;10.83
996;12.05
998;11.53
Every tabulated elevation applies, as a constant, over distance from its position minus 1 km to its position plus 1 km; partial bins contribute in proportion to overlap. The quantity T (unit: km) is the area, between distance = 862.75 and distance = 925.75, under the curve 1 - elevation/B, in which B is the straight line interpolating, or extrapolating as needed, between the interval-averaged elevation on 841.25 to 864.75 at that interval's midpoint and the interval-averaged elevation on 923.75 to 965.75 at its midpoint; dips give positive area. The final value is -4.2 km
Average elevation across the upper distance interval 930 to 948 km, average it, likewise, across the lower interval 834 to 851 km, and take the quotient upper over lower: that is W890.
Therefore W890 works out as 0.75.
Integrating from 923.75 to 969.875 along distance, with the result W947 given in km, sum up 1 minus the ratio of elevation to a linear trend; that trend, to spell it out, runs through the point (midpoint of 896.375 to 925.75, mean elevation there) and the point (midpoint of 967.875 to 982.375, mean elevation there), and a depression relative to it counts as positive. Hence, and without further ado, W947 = 6.17 km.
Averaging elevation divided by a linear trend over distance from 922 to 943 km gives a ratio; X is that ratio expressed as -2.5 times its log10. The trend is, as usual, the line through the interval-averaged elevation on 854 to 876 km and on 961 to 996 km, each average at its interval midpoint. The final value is 0.32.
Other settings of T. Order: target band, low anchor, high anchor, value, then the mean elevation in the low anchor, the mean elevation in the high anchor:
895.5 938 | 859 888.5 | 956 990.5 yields 5.21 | 11.7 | 11.2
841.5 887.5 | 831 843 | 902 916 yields -1.06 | 11.4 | 11.1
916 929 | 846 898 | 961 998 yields 1.90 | 11.6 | 11.4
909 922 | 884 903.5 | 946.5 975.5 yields 0.51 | 11.4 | 10.7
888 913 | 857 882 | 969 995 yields 0.79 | 11.7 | 11.3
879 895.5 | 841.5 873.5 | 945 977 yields -0.56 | 11.5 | 10.6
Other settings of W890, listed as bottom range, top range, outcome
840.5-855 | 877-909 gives 1.02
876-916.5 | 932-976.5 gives 0.87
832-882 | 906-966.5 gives 0.85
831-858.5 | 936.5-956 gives 0.80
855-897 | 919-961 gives 0.79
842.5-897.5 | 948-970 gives 0.92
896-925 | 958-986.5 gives 1.05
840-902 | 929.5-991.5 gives 0.89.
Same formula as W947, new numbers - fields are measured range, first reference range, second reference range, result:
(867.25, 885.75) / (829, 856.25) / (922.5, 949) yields -2.30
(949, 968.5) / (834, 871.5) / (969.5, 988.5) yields 1.07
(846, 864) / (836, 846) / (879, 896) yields -0.32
